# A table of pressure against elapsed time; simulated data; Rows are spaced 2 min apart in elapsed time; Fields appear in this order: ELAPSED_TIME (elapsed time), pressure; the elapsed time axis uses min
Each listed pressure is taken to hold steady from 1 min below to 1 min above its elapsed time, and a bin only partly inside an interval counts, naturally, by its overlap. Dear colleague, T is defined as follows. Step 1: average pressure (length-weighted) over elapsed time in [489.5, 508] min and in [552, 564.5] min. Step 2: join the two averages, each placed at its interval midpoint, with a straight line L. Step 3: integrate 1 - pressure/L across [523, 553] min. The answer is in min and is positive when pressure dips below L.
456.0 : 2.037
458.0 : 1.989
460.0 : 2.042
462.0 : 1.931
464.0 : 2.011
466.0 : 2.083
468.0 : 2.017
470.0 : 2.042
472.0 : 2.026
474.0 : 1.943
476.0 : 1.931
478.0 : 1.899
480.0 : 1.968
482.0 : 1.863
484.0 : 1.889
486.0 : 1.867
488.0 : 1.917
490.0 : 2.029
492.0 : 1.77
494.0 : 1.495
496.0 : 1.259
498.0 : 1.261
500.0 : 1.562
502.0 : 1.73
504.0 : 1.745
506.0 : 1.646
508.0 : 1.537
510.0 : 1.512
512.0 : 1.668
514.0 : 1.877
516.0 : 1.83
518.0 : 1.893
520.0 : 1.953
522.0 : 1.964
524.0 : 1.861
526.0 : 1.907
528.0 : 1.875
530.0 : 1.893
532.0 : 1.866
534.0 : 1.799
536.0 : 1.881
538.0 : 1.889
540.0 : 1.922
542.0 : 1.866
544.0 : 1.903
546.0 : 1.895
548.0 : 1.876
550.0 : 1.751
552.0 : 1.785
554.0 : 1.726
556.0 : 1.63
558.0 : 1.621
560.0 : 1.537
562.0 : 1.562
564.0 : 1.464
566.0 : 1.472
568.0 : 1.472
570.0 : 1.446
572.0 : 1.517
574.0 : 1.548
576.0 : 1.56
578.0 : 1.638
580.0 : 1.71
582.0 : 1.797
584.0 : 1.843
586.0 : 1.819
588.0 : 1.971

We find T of -4.8 min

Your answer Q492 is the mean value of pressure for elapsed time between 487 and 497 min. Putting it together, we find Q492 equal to 1.69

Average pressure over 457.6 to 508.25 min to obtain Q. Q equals 1.83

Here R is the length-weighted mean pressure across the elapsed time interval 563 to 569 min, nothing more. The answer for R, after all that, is 1.47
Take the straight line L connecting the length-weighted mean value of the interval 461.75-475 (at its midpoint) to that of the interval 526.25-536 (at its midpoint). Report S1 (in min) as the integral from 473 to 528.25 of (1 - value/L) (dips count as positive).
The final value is 4.7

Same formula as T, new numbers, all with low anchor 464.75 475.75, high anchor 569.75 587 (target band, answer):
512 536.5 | -0.5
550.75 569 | 1.4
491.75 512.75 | 3.9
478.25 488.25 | 0.4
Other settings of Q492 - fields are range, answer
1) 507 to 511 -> 1.52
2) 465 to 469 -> 2.05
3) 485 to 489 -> 1.89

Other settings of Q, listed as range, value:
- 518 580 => 1.74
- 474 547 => 1.8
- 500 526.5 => 1.77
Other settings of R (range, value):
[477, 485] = 1.9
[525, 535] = 1.87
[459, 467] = 2.02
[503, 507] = 1.7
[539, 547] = 1.9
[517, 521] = 1.92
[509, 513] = 1.59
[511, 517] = 1.79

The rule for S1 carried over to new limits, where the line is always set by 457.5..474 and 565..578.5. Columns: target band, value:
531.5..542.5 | -1.25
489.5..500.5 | 1.97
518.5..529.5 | -1.07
